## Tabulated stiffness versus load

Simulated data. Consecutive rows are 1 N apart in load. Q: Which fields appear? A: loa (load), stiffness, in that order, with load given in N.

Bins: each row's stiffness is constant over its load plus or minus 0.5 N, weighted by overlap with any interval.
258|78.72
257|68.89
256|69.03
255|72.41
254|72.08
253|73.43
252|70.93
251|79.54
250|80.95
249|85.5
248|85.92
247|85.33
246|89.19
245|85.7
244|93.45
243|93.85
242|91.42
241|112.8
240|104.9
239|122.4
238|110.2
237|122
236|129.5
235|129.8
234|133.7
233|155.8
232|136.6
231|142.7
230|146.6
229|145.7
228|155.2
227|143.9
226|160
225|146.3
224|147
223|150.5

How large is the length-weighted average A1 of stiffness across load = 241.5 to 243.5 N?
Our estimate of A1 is 92.6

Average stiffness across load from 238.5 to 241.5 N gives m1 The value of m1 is 113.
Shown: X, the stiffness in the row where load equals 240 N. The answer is 104.9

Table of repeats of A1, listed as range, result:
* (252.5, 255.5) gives 72.6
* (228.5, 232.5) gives 143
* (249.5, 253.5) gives 76.2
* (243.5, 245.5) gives 89.6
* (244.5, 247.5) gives 86.7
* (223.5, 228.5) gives 150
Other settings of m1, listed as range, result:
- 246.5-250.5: 84.4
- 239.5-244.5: 99.3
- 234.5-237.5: 127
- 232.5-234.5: 145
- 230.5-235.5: 140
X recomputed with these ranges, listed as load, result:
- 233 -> 155.8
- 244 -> 93.45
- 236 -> 129.5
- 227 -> 143.9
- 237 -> 122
